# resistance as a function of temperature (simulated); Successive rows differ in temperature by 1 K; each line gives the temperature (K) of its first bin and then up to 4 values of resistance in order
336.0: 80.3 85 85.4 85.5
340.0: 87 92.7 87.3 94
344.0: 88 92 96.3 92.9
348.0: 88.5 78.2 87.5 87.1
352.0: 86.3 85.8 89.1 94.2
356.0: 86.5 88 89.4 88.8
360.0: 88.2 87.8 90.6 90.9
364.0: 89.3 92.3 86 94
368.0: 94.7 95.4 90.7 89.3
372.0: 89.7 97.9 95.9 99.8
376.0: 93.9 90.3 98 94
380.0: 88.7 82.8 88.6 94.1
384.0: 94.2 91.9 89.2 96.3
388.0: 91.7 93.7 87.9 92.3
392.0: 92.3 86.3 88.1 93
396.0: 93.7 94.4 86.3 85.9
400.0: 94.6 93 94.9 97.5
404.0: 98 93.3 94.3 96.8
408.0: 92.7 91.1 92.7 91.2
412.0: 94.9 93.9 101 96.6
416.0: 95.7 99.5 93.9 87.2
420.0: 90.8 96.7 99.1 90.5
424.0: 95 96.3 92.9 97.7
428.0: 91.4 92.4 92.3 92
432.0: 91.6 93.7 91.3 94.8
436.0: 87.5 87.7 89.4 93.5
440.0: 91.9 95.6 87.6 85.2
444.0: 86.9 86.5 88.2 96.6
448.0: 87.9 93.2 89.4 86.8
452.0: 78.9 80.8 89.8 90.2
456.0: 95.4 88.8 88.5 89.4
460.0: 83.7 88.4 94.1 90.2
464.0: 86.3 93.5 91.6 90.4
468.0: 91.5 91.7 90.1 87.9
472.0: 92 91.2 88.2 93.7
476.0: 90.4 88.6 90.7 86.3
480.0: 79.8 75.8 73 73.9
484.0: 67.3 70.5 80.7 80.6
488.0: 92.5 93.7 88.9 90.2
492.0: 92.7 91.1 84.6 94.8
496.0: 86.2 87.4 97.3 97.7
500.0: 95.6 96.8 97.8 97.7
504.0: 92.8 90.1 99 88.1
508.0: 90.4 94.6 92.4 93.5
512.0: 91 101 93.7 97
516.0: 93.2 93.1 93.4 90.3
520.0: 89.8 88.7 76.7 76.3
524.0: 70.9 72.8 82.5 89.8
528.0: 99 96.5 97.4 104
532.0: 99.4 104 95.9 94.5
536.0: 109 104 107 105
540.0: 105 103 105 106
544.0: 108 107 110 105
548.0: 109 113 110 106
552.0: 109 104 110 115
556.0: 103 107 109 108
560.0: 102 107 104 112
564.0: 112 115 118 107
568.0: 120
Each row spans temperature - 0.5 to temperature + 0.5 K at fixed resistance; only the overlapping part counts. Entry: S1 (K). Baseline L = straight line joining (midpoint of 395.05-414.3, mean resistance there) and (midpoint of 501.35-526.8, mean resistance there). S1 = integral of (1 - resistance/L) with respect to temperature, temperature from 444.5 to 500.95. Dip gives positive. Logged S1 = 2.0 K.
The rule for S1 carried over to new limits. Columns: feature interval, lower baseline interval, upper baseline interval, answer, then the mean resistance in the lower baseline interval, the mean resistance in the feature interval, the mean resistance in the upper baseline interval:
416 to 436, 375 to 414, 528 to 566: 0.4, 92.5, 93.5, 106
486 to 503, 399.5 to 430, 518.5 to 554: 1.0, 94.5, 91.6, 98.8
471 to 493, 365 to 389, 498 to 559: 2.6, 92.5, 85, 98.2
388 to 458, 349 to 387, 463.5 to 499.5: -2.2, 90.7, 91.9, 87.3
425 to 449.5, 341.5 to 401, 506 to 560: 0.7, 90.8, 91.3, 98.7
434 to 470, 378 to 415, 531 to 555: 3.0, 92.5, 89.5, 106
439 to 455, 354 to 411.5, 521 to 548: 1.0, 91.9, 88.6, 97.5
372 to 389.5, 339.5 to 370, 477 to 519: -0.6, 89.6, 92.9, 89.4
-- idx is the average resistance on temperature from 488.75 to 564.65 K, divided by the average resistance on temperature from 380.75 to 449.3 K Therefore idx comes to 1.06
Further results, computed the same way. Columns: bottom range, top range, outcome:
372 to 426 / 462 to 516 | 0.96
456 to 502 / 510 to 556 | 1.12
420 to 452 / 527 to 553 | 1.14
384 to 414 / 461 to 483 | 0.95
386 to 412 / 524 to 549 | 1.09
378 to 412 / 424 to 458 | 0.98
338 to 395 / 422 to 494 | 0.98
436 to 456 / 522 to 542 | 1.07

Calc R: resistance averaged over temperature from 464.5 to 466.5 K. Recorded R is 92.5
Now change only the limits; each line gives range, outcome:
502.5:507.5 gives 93.5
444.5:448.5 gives 89.8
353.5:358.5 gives 89.4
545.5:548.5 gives 108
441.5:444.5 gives 86.6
